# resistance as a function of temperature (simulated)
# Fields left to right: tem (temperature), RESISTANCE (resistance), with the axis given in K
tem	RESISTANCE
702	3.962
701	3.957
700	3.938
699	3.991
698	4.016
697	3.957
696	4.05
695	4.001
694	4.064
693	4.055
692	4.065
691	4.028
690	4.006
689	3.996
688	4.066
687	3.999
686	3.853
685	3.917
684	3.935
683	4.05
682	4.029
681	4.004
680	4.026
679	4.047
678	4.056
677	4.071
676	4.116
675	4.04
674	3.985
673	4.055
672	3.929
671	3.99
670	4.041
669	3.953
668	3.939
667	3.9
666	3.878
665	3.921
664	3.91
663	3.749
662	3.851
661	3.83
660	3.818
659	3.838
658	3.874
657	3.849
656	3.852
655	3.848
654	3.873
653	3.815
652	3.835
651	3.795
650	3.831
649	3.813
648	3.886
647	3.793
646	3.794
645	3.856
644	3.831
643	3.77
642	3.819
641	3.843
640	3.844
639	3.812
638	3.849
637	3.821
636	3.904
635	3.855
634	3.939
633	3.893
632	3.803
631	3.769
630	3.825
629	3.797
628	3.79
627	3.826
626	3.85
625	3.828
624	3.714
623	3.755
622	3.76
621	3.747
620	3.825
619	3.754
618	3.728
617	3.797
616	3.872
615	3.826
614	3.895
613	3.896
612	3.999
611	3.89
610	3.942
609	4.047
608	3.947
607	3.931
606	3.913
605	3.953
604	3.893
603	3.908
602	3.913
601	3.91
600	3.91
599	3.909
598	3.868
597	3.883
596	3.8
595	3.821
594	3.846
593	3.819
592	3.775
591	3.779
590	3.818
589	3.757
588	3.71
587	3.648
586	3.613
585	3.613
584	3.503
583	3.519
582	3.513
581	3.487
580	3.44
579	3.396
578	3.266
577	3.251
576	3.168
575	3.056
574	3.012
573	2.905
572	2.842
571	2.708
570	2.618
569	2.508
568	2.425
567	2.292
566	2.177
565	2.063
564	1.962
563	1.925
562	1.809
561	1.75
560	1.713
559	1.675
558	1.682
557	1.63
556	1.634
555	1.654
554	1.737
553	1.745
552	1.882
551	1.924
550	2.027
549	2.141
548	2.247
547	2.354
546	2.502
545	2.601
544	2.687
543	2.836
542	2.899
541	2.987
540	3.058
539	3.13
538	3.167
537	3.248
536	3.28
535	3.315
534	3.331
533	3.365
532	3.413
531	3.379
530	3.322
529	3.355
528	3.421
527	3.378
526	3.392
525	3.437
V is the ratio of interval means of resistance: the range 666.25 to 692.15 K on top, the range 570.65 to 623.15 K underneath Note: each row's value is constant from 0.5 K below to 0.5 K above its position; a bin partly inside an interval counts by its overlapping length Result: 1.09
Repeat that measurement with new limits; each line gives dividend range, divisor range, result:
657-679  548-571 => 1.99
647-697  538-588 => 1.52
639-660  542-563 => 1.89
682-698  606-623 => 1.04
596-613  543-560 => 1.94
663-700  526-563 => 1.56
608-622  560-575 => 1.64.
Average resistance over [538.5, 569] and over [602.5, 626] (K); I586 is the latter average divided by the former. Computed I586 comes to 1.77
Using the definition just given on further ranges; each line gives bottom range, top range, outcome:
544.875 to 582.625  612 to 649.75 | 1.60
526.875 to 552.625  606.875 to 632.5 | 1.33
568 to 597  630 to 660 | 1.13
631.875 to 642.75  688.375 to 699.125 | 1.04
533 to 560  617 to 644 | 1.56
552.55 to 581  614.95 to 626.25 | 1.59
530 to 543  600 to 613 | 1.23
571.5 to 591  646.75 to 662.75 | 1.13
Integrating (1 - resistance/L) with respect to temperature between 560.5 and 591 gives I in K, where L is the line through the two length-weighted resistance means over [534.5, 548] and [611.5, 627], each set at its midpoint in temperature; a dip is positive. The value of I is 3.2 K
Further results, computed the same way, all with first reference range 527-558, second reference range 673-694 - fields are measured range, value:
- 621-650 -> -2.1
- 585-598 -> -2.6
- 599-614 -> -3.0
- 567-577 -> 0.5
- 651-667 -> -0.3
